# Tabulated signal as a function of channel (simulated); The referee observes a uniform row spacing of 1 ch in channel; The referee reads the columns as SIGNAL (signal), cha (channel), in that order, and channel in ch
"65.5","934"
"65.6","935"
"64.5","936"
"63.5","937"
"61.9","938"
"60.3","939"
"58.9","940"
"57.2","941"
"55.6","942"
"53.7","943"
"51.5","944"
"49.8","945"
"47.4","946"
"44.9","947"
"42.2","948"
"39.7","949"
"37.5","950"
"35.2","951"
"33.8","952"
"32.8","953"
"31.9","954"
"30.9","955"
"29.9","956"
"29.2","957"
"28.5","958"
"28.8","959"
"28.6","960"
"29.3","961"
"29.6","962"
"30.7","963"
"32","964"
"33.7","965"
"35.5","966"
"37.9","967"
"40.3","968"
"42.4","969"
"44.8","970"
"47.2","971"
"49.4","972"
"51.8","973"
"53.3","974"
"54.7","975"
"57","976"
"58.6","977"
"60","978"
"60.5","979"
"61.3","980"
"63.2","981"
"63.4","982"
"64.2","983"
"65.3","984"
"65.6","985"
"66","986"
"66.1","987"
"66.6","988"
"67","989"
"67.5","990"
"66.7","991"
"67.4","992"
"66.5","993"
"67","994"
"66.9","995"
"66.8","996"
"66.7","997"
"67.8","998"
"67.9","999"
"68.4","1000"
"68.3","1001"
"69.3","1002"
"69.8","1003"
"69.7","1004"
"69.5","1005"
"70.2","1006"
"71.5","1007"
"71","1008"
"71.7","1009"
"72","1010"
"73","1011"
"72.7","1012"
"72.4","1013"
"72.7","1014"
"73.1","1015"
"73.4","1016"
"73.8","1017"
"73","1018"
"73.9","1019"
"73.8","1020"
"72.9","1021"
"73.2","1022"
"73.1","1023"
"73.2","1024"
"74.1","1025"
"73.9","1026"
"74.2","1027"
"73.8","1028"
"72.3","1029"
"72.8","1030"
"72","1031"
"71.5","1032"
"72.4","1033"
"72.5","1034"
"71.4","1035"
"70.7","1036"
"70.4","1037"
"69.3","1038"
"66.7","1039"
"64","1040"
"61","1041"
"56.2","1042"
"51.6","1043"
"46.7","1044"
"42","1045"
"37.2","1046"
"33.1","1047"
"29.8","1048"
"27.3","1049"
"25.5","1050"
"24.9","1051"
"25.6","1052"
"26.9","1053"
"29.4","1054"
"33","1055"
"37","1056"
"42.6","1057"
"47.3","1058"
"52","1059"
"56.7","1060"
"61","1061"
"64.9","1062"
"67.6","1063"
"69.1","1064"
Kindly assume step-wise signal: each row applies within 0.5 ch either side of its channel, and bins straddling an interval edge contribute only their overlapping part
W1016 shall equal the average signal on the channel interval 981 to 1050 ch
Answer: 66.1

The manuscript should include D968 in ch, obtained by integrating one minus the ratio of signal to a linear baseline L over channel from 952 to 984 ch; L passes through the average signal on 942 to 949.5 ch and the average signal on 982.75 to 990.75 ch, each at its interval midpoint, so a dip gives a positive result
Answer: 8.2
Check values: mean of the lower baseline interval 47.6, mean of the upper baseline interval 66.1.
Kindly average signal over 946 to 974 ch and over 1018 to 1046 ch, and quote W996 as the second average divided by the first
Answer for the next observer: 1.84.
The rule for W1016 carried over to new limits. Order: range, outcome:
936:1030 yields 57.8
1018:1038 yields 72.7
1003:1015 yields 71.5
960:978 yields 42.9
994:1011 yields 69.3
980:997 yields 65.9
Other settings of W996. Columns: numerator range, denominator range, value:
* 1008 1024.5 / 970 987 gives 1.24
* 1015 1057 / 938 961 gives 1.40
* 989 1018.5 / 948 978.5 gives 1.78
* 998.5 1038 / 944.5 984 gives 1.67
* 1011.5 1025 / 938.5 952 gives 1.52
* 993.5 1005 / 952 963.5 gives 2.26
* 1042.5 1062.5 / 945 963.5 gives 1.16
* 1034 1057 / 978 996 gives 0.70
